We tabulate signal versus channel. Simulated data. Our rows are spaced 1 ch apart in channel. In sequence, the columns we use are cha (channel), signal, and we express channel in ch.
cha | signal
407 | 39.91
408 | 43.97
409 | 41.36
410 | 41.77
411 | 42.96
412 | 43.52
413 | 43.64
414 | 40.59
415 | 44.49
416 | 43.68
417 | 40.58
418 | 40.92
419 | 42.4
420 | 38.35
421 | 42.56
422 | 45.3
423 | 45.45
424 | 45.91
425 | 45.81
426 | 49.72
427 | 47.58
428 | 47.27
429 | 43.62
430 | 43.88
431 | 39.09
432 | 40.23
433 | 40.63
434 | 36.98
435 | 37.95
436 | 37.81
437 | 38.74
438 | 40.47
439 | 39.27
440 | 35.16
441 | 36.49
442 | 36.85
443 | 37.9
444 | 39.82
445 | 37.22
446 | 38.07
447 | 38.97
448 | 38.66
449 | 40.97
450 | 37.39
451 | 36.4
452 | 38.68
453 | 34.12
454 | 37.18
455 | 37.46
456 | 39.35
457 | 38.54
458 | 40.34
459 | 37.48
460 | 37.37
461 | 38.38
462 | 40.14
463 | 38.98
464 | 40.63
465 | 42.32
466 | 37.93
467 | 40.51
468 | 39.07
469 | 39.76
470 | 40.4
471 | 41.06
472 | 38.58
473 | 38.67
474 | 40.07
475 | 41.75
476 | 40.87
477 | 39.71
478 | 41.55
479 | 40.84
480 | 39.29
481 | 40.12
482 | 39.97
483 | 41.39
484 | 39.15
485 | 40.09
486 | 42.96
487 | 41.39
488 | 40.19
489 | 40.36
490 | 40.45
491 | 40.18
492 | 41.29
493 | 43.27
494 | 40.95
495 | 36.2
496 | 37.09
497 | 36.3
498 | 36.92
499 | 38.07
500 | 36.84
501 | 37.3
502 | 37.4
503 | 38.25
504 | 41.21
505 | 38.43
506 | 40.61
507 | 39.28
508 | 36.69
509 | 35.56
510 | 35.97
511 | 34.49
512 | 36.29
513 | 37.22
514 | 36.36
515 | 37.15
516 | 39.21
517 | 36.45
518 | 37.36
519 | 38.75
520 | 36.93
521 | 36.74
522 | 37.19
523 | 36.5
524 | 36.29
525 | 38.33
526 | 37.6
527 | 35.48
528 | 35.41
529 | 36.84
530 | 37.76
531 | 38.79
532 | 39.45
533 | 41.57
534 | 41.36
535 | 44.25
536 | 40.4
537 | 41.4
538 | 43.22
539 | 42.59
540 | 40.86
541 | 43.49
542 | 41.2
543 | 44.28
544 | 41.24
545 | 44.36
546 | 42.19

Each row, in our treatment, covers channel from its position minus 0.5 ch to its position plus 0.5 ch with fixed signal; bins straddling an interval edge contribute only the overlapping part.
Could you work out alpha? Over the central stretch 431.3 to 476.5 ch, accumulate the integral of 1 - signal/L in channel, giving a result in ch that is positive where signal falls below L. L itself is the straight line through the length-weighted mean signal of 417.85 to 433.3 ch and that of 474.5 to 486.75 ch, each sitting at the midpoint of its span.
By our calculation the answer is 3.59 ch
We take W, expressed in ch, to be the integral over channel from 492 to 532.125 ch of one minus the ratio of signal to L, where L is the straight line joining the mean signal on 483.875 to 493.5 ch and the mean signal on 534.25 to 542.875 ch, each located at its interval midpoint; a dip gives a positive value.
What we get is 3.8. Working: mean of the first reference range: 41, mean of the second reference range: 42.2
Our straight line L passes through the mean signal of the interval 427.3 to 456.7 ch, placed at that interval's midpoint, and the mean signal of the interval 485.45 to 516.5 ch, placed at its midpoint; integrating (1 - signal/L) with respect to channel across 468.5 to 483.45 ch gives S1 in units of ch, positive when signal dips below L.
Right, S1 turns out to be -0.6 ch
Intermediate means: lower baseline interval 38.9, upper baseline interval 38.5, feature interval 40.3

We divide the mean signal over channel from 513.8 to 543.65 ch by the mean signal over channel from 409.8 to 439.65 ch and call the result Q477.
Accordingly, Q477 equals 0.92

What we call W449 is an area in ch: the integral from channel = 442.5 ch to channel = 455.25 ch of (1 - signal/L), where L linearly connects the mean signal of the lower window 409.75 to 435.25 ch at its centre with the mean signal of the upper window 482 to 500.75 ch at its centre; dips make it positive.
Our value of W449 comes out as 1.14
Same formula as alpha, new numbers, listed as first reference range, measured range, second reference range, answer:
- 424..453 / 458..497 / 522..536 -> -0.6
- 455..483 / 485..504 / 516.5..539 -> 0.0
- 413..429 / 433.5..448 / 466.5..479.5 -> 1.6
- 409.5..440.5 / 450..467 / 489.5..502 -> 0.8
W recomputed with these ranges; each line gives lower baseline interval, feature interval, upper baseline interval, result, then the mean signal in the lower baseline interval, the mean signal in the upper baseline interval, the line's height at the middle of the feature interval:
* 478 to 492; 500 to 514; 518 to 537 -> 0.7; 40.6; 38.4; 39.4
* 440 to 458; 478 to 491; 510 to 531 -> -1.1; 37.9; 36.9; 37.4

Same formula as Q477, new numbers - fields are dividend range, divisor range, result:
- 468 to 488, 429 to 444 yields 1.04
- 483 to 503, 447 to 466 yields 1.02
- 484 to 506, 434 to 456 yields 1.04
